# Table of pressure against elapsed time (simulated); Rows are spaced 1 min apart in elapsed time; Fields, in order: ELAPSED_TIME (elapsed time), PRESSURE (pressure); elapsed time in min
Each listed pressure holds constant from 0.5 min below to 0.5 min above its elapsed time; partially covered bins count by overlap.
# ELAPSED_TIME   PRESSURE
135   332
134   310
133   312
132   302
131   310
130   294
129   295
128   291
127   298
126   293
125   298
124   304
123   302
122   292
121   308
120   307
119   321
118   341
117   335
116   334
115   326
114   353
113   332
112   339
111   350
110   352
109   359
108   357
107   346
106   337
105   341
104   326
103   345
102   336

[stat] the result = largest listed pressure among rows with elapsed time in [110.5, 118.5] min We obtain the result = 353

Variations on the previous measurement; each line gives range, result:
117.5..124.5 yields 341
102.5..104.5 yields 345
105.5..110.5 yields 359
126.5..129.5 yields 298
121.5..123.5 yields 302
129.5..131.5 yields 310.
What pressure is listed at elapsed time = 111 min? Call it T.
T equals 350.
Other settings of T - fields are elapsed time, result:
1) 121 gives 308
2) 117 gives 335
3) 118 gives 341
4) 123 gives 302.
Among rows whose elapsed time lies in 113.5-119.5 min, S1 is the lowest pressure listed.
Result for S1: 321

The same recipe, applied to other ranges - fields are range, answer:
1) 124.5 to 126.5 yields 293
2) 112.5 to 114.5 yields 332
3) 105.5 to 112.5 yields 337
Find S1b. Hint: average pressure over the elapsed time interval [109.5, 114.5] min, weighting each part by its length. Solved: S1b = 345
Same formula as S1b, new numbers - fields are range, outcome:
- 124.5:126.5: 296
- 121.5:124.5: 299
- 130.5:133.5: 308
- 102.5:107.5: 339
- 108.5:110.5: 356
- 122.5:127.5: 299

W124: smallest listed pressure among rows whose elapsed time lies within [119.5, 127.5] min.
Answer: 292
